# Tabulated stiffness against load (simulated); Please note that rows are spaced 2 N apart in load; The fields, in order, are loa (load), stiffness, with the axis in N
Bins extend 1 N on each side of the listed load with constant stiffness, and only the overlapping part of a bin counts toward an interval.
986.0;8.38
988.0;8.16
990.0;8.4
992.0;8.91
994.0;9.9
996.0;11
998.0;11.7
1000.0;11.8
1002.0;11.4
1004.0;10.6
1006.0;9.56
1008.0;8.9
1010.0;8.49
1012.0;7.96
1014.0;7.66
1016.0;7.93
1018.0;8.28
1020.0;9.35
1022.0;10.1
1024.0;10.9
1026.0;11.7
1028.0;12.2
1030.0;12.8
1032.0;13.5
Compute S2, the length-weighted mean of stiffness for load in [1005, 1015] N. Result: 8.51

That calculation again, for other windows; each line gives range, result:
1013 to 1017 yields 7.79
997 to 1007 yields 11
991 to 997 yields 9.94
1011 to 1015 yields 7.81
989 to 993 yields 8.66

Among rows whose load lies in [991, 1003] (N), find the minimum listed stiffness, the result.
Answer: 8.91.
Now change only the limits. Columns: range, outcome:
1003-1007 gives 9.56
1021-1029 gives 10.1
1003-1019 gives 7.66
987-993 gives 8.16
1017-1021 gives 8.28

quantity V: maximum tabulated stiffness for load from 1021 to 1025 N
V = 10.9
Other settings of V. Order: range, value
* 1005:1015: 9.56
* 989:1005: 11.8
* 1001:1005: 11.4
